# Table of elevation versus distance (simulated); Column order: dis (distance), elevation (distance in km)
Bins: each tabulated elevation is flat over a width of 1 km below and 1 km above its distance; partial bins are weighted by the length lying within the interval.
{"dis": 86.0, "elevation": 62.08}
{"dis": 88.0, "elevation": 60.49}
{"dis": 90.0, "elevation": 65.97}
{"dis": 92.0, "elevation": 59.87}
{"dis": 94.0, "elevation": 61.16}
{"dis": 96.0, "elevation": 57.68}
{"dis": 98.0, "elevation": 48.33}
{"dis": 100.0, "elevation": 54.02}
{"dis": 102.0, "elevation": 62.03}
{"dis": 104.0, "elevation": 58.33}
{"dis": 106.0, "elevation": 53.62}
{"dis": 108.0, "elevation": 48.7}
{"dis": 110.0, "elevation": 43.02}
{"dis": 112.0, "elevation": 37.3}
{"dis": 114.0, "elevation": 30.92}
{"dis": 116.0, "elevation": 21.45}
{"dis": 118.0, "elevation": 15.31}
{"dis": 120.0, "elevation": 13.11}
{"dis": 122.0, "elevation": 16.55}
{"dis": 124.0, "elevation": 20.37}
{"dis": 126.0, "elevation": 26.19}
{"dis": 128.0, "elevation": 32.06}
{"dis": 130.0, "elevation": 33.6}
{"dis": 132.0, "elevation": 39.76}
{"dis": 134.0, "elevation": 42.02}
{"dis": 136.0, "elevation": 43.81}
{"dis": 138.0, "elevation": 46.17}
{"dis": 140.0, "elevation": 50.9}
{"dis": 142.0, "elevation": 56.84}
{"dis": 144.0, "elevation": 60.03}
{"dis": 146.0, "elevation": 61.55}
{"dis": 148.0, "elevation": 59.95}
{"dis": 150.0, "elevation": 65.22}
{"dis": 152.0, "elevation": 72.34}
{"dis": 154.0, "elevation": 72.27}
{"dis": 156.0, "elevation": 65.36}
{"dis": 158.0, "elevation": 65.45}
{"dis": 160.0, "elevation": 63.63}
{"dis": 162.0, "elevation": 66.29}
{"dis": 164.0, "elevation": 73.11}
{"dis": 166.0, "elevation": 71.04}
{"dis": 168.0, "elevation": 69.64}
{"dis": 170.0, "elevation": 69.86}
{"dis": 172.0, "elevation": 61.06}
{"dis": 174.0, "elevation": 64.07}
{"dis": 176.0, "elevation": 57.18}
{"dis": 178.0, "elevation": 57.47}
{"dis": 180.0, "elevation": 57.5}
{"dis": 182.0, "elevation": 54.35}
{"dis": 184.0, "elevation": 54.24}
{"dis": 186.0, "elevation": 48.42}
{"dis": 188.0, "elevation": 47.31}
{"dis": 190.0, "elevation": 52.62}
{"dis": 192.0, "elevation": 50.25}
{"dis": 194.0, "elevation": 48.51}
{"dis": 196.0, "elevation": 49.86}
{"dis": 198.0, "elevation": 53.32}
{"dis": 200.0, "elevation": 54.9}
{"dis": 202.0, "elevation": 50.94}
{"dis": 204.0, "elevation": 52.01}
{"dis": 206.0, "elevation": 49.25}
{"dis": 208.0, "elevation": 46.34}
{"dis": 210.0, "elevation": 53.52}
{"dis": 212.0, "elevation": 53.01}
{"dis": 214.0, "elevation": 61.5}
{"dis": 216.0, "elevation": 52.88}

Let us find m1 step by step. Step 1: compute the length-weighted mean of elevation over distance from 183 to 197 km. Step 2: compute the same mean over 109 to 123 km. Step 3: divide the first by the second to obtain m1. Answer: 1.98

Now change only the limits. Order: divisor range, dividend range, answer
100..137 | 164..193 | 1.63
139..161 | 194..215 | 0.83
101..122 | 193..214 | 1.38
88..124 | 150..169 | 1.57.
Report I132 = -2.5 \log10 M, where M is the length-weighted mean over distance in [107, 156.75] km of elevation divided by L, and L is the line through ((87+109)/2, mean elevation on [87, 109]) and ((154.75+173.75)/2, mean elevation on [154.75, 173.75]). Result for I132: 0.42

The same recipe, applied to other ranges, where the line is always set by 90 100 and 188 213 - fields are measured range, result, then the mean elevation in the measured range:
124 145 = 0.290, 42.1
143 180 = -0.215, 65.1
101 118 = 0.306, 42.7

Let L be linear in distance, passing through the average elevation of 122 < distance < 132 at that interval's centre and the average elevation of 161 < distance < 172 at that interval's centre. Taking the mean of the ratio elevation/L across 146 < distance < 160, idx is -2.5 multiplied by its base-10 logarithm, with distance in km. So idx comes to -0.20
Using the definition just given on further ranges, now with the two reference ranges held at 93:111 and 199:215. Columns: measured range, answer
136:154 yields -0.11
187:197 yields 0.07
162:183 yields -0.20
